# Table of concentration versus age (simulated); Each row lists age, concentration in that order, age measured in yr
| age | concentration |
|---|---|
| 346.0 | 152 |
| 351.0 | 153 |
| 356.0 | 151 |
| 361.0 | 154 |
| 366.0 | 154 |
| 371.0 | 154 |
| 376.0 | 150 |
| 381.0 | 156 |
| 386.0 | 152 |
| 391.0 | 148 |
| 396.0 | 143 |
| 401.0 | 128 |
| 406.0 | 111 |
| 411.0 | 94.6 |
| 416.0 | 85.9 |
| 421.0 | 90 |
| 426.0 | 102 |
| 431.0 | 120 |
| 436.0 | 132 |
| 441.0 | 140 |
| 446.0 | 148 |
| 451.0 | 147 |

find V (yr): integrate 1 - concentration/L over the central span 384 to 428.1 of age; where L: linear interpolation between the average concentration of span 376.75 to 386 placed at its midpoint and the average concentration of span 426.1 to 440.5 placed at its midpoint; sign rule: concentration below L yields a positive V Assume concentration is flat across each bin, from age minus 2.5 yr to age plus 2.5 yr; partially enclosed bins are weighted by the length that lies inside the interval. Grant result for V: 7.4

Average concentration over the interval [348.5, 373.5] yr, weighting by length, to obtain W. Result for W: 153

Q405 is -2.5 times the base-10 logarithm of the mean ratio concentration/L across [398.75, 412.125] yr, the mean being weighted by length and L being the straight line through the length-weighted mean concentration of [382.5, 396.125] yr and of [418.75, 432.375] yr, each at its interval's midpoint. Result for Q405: 0.146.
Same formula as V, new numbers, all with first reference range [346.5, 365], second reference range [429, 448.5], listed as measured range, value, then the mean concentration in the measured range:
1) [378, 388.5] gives -0.5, 154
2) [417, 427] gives 3.3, 93.6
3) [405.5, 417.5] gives 3.9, 95.8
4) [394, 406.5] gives 1.2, 129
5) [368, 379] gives -0.2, 152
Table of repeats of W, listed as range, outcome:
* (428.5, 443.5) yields 131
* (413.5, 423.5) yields 88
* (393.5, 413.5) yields 119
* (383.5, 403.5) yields 143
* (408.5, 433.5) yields 98.5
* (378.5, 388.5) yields 154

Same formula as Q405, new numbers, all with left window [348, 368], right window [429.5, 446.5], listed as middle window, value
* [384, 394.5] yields -0.026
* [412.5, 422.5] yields 0.492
